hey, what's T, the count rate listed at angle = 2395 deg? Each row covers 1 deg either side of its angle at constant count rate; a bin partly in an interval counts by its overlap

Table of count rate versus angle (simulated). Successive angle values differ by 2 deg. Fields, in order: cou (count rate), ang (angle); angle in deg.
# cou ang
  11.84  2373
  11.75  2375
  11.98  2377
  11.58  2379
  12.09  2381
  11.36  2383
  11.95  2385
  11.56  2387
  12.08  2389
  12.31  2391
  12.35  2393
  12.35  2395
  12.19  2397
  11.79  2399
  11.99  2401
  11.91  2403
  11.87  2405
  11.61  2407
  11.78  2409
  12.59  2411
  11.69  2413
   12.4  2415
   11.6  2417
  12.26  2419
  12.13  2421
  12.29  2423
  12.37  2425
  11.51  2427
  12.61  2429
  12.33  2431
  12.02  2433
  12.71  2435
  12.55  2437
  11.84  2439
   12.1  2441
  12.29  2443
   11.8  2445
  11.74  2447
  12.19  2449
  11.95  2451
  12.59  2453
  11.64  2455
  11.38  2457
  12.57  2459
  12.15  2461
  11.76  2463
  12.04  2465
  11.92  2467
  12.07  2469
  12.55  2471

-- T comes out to 12.35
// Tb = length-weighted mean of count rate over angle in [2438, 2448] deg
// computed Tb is 12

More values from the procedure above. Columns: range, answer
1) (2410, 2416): 12.2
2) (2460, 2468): 12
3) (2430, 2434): 12.2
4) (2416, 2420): 11.9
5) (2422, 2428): 12.1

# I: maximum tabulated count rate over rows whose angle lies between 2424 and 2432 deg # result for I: 12.61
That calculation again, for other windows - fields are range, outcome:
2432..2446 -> 12.71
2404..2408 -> 11.87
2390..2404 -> 12.35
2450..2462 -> 12.59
